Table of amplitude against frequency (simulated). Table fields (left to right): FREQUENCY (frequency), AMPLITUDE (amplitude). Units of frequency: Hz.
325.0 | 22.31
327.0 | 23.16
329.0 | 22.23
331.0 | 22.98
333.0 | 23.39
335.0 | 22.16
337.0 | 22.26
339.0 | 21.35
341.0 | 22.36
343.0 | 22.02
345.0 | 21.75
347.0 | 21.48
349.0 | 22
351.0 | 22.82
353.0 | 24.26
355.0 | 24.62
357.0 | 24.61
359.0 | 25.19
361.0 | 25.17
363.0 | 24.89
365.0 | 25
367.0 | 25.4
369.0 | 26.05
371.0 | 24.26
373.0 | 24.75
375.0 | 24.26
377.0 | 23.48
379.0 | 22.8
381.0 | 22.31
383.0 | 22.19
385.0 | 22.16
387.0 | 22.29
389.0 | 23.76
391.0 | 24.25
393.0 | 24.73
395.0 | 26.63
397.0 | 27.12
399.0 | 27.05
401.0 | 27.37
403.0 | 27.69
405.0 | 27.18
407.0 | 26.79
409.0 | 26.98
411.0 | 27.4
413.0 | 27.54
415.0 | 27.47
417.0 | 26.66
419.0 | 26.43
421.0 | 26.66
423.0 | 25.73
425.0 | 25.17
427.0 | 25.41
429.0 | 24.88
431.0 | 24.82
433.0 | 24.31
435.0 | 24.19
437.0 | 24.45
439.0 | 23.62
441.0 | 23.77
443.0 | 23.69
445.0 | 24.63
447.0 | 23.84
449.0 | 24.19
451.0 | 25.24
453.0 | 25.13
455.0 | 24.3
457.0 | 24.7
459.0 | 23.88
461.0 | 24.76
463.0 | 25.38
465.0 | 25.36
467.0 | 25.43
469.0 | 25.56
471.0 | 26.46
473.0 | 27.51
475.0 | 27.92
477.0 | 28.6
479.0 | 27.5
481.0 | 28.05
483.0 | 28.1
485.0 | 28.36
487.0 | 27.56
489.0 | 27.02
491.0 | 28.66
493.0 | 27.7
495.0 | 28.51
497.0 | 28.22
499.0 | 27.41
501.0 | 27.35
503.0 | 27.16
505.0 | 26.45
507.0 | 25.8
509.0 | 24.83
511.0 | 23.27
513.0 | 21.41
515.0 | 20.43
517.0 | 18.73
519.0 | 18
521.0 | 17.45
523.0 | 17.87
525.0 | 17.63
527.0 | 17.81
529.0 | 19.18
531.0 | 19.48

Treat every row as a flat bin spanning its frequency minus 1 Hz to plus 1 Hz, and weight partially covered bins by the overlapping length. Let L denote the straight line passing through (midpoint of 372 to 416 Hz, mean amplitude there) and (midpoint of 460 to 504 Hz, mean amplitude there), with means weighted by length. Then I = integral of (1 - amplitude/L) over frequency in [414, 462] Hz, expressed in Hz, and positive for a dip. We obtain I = 2.4 Hz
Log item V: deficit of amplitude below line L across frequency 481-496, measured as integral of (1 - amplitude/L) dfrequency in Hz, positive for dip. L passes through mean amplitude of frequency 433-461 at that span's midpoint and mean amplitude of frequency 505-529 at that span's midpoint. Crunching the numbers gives -4.0 Hz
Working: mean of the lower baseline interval 24.3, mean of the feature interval 28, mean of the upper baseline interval 20.5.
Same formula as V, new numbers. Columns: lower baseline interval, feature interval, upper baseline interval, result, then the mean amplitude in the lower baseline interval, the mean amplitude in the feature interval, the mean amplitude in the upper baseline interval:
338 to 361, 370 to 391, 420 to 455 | 0.3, 23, 23.3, 24.7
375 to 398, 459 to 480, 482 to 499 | 0.6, 23.8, 26.3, 28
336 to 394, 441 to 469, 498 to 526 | -2.2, 23.5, 24.7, 22.4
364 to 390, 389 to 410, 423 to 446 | -2.1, 23.7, 26.4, 24.5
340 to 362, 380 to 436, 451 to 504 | -1.5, 23.3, 25.5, 26.8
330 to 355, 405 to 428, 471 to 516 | -1.9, 22.5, 26.6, 26.7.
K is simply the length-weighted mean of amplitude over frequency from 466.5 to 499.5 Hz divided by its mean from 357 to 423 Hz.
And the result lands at 1.09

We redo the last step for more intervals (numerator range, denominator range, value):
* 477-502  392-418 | 1.03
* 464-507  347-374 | 1.12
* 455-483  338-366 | 1.12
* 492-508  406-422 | 1.01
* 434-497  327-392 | 1.11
